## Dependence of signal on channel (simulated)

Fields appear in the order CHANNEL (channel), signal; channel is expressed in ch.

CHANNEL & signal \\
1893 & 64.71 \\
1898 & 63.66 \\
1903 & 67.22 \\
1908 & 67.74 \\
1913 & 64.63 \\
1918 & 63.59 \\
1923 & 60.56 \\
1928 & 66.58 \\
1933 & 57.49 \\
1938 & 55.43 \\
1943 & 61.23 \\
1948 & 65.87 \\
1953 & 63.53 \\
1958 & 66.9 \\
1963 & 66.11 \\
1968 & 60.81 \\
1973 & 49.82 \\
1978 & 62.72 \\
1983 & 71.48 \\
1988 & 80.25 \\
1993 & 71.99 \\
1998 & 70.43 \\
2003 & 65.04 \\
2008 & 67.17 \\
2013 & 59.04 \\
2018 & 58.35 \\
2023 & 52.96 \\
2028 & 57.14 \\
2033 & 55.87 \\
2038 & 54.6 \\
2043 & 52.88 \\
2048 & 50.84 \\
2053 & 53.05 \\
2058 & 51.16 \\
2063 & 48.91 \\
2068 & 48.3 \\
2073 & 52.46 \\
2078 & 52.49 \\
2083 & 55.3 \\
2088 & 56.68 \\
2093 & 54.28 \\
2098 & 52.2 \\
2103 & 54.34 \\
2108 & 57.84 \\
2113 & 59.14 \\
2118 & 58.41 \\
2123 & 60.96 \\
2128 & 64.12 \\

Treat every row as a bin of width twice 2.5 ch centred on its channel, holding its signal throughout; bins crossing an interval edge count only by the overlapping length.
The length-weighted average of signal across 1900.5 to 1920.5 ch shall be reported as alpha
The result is 65.8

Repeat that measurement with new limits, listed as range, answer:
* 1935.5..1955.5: 61.5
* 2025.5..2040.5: 55.9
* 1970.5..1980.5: 56.3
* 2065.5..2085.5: 52.1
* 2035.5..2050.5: 52.8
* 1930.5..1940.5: 56.5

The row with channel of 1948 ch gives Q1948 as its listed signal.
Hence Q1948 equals 65.87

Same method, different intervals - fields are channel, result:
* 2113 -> 59.14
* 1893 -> 64.71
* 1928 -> 66.58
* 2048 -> 50.84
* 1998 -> 70.43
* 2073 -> 52.46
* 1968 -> 60.81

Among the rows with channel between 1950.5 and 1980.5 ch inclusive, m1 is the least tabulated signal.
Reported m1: 49.82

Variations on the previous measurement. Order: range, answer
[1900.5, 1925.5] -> 60.56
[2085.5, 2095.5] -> 54.28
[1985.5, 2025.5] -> 52.96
